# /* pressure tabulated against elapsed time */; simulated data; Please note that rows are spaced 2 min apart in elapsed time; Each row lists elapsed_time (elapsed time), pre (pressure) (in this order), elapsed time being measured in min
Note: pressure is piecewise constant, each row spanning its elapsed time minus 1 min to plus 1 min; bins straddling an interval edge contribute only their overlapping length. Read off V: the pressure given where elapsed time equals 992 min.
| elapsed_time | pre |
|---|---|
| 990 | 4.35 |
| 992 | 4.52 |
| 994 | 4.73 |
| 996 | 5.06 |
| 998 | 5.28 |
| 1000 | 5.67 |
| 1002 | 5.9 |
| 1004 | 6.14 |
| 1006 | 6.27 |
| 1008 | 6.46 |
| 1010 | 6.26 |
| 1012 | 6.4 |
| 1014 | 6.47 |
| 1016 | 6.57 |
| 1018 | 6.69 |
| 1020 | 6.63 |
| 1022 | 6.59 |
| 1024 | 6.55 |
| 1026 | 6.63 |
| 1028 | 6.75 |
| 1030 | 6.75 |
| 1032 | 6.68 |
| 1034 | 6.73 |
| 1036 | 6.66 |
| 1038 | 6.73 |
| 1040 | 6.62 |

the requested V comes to 4.52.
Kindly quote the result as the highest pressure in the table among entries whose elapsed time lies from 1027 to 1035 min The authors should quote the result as 6.75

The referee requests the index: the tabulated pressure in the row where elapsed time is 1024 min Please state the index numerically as 6.55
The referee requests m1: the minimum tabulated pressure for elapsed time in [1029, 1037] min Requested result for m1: 6.66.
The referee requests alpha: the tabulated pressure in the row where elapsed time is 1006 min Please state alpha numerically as 6.27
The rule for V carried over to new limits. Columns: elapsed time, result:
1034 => 6.73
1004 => 6.14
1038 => 6.73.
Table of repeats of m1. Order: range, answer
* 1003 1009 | 6.14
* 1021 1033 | 6.55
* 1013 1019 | 6.47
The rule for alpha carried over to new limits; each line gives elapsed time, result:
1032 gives 6.68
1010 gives 6.26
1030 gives 6.75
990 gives 4.35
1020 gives 6.63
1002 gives 5.9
